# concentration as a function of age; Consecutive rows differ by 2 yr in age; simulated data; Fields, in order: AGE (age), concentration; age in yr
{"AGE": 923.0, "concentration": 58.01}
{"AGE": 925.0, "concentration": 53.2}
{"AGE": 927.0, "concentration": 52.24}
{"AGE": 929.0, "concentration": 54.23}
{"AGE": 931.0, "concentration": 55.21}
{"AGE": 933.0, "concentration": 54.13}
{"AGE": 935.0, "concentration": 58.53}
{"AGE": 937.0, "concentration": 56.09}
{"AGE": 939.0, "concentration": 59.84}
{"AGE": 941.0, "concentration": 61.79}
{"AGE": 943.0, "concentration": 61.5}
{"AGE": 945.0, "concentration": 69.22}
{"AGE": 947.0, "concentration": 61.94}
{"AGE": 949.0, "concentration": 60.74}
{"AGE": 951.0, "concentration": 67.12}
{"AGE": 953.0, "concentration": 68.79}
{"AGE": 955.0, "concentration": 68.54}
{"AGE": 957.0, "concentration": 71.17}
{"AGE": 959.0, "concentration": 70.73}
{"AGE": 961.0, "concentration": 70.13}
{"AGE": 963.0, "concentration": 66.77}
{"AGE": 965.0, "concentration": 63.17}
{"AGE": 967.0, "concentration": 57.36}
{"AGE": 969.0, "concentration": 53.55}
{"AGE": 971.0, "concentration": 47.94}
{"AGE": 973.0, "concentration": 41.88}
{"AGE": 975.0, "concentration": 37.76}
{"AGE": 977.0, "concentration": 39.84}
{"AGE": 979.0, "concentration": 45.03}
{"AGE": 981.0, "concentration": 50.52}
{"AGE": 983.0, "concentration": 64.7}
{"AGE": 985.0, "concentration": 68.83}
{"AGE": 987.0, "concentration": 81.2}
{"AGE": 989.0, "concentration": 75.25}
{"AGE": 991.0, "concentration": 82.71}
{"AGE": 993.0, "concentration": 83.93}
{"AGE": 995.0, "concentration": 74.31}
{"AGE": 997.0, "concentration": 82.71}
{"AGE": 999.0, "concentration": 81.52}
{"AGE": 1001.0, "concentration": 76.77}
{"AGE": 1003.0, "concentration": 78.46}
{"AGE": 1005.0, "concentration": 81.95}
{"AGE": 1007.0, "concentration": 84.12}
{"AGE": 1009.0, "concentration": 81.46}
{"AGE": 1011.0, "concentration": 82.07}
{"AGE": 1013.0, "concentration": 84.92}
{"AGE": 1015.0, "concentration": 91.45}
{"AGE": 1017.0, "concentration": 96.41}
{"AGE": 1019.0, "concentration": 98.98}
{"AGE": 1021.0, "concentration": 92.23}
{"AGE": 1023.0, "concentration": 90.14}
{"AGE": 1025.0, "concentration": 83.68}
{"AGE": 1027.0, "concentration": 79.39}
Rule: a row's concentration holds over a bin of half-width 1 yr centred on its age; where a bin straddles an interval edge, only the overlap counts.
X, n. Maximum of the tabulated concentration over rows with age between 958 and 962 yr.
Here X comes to 70.73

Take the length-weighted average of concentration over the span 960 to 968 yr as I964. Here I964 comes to 64.4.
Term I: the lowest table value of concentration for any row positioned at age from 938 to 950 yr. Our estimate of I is 59.84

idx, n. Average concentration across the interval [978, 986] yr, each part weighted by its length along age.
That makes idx 57.3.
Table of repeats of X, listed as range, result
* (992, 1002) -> 83.93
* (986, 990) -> 81.2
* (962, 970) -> 66.77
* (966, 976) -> 57.36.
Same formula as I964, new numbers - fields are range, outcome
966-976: 47.7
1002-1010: 81.5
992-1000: 80.6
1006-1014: 83.1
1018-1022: 95.6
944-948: 65.6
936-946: 61.7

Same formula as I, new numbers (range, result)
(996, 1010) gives 76.77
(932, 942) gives 54.13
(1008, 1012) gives 81.46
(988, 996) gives 74.31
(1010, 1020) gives 82.07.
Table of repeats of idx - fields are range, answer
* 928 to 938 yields 55.6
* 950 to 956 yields 68.2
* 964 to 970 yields 58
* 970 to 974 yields 44.9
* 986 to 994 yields 80.8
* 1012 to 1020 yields 92.9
